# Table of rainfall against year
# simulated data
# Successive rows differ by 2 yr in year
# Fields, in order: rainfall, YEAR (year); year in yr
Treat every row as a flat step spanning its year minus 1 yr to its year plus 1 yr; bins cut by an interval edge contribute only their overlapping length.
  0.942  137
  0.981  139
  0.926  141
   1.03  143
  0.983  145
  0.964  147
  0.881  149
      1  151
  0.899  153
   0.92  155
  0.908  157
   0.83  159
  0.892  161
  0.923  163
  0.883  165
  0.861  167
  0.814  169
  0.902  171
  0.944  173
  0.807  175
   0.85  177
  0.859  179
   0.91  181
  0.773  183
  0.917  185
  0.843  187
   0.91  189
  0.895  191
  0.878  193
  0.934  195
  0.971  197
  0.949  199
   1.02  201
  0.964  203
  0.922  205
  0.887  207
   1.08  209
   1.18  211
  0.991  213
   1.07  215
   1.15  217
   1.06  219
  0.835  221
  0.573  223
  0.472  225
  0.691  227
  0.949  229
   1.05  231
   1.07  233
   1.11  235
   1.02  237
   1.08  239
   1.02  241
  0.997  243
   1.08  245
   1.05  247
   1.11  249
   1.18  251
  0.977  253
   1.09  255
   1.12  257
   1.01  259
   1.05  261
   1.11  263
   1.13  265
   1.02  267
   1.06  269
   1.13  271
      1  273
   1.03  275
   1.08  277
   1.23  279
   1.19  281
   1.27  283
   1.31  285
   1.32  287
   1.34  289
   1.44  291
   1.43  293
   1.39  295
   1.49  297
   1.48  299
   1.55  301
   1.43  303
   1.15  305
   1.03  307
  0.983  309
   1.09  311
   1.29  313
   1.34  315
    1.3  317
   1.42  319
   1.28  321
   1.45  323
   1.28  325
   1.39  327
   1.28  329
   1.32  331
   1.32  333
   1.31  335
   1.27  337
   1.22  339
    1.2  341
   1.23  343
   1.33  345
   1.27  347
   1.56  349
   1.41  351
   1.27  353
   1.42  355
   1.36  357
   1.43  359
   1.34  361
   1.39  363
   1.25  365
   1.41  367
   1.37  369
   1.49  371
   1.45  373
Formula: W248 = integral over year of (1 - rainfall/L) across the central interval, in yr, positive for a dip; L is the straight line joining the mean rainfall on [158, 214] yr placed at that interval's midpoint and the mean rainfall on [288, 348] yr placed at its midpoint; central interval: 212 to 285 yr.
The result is 4.6 yr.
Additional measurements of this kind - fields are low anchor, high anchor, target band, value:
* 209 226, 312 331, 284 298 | -2.0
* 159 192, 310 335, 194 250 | 2.0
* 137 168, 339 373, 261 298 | -0.6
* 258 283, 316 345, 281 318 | -3.6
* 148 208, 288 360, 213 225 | 1.3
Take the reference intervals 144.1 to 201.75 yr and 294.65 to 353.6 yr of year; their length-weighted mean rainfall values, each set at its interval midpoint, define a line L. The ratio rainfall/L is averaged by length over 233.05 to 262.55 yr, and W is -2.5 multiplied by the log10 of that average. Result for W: 0.04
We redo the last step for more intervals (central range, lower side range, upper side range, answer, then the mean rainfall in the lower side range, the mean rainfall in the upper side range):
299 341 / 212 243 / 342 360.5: -0.03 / 0.944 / 1.36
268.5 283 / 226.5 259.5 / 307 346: 0.02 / 1.04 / 1.27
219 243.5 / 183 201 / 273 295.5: 0.17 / 0.91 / 1.26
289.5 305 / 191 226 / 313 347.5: -0.19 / 0.936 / 1.31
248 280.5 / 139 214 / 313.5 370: 0.06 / 0.922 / 1.34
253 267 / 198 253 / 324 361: 0.01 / 0.984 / 1.33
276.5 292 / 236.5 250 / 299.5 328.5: -0.08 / 1.05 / 1.29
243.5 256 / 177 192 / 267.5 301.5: 0.05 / 0.871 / 1.27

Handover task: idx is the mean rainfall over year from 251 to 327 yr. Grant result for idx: 1.23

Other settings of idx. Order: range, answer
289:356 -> 1.32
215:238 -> 0.914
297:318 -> 1.28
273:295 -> 1.26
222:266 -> 0.997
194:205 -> 0.963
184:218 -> 0.974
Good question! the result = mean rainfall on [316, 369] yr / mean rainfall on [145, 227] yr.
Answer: 1.47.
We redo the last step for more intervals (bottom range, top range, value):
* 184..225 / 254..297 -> 1.26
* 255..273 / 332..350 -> 1.21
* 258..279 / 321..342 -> 1.22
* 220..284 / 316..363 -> 1.30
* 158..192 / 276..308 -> 1.52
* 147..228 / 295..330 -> 1.45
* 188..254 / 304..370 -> 1.34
